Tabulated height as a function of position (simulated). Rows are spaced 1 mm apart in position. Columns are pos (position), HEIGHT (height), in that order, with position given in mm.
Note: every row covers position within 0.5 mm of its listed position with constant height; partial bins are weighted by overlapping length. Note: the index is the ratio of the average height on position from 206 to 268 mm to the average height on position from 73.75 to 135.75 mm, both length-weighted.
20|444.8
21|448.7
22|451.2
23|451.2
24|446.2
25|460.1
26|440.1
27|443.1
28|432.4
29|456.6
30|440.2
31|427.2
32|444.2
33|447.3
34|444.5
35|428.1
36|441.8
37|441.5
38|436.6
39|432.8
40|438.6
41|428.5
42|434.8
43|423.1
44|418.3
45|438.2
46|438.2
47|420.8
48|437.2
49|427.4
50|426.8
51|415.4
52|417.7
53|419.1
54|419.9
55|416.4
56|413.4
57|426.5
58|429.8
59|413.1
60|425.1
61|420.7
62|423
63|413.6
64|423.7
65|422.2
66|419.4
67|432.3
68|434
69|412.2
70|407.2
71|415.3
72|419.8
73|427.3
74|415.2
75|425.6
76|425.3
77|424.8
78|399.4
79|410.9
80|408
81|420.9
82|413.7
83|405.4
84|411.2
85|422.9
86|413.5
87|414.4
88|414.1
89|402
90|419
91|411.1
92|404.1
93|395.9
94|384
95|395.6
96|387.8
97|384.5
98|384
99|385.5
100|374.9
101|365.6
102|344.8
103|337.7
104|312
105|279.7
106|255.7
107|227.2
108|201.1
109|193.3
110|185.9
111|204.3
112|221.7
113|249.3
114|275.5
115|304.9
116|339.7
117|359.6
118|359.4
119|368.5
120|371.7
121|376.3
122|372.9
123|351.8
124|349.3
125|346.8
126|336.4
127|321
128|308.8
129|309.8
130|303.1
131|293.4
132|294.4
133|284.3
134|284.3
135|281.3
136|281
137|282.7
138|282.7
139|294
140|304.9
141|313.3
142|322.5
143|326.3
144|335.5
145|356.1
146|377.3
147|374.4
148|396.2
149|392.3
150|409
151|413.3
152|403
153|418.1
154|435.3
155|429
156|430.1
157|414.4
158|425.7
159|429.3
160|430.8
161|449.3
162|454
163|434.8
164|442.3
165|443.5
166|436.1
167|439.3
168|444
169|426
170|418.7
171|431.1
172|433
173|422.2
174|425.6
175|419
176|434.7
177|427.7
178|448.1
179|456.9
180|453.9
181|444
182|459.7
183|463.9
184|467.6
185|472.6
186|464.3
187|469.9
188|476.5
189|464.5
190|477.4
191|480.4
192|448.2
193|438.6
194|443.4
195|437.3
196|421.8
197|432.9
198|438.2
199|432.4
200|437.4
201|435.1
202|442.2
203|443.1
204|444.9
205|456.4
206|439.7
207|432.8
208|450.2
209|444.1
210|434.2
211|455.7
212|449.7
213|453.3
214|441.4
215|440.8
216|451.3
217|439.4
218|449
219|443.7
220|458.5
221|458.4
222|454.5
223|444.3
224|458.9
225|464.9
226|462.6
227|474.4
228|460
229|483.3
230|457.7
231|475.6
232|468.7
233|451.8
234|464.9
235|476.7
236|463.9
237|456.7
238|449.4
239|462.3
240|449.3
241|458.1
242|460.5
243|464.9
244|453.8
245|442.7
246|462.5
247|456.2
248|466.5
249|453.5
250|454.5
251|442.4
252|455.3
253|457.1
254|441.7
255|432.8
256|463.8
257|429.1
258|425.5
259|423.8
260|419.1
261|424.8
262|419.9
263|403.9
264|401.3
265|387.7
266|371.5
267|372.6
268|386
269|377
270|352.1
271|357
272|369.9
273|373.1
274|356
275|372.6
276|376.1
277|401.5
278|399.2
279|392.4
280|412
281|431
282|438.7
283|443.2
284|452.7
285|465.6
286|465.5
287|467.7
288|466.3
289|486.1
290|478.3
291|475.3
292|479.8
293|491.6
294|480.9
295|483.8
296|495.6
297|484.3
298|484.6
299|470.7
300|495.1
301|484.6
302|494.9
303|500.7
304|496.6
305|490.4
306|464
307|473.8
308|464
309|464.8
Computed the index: 1.29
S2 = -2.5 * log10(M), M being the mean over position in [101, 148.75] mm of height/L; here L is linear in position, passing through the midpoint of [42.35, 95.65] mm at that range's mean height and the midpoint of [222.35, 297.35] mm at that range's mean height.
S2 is 0.35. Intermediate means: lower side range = 418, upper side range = 440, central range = 309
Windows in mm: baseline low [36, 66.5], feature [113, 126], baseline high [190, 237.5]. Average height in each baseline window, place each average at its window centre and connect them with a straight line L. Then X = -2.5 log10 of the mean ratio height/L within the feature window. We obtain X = 0.26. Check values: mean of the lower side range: 426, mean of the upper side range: 451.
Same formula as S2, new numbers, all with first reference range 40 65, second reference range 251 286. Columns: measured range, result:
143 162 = 0.03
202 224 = -0.09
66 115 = 0.15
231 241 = -0.12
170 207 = -0.08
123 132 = 0.29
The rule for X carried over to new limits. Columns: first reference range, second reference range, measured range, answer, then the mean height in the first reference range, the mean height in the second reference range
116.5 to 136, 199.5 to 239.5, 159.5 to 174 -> -0.14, 329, 453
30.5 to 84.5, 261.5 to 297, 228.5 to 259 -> -0.08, 424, 423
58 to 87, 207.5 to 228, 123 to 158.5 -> 0.24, 418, 452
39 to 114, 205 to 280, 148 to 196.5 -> -0.06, 388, 435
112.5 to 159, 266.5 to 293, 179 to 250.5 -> -0.18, 346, 419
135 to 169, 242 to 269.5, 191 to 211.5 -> -0.09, 387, 430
